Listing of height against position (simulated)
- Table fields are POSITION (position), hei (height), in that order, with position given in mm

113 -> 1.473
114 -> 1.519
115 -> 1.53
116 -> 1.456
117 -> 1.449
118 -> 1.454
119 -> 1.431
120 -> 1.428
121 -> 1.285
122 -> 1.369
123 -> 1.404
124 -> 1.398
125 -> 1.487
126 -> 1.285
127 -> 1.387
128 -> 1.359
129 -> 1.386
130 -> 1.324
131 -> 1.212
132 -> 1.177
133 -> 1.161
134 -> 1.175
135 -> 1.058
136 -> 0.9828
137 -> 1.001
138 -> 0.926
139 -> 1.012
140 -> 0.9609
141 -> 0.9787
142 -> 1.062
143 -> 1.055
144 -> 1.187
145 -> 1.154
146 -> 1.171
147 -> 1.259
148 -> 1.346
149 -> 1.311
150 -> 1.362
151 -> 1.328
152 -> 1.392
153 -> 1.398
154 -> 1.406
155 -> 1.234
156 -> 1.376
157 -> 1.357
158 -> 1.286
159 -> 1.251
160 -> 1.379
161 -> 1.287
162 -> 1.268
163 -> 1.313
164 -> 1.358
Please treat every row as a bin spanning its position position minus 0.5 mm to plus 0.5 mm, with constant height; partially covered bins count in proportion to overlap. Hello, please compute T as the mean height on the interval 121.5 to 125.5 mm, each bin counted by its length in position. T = 1.41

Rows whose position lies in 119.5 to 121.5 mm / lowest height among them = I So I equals 1.285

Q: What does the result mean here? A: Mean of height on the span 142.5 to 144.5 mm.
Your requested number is 1.12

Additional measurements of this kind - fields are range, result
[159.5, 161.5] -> 1.33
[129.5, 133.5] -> 1.22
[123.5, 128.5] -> 1.38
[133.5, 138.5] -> 1.03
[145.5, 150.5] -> 1.29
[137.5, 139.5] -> 0.969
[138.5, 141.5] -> 0.984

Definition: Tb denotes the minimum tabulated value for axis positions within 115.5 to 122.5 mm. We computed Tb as 1.285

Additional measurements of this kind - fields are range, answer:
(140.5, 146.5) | 0.9787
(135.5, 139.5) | 0.926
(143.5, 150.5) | 1.154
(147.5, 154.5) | 1.311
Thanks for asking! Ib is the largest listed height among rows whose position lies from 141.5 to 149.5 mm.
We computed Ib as 1.346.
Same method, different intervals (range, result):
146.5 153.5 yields 1.398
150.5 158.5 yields 1.406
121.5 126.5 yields 1.487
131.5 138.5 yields 1.177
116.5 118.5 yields 1.454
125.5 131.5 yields 1.387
